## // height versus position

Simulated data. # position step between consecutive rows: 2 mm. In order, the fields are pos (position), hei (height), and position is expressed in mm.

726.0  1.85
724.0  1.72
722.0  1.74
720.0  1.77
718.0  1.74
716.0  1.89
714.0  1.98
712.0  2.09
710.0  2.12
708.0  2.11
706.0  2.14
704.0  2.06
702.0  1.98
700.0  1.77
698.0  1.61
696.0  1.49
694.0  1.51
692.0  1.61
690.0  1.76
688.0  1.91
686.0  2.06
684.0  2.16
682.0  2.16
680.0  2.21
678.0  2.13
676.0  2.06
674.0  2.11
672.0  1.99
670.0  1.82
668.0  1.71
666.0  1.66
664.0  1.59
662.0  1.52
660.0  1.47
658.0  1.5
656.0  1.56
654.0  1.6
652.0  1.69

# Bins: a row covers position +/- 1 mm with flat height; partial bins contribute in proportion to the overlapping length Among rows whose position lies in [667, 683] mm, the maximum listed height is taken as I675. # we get 2.21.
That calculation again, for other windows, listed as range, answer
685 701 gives 2.06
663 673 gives 1.99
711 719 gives 2.09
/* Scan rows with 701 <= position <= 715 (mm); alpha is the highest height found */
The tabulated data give 2.14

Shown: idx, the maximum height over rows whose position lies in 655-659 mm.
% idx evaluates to 1.56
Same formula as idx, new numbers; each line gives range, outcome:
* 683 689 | 2.16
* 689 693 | 1.76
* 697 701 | 1.77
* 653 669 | 1.71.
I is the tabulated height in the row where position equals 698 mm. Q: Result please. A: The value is 1.61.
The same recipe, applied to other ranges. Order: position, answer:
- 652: 1.69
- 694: 1.51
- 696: 1.49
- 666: 1.66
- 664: 1.59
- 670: 1.82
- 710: 2.12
